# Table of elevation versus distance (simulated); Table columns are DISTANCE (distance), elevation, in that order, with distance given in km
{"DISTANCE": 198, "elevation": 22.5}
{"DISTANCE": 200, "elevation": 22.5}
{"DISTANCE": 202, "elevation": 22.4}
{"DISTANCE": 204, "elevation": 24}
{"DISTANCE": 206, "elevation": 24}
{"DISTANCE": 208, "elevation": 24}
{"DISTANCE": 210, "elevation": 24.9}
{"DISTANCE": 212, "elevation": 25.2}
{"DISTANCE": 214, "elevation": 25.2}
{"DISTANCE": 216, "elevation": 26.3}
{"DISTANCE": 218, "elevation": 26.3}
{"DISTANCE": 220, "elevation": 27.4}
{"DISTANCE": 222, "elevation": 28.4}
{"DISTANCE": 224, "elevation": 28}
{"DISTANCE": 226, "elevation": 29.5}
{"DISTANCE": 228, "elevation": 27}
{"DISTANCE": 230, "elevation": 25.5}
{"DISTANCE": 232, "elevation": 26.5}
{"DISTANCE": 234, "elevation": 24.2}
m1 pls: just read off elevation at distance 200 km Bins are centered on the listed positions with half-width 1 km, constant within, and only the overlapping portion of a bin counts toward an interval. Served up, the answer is 22.5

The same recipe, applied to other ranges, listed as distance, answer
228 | 27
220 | 27.4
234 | 24.2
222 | 28.4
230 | 25.5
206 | 24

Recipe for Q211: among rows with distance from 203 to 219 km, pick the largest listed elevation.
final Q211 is 26.3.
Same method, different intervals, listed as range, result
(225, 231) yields 29.5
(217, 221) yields 27.4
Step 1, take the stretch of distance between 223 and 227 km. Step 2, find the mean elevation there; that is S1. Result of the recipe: 28.8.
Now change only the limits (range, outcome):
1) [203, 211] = 24.2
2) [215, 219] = 26.3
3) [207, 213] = 24.7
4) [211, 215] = 25.2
